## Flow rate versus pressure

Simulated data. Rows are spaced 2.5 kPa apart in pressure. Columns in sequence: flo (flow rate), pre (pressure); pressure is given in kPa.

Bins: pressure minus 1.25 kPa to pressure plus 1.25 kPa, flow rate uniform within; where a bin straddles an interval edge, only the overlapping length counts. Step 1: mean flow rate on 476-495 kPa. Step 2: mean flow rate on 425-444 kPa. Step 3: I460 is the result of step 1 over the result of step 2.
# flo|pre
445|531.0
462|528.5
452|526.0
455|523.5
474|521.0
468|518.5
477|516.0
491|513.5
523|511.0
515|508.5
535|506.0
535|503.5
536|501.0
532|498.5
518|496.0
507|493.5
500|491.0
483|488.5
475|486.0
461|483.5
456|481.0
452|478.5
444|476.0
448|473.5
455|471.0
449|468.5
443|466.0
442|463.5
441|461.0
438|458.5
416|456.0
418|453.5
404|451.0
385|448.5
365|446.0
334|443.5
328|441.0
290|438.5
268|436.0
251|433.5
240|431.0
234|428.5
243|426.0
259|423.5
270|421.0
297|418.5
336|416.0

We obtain 1.7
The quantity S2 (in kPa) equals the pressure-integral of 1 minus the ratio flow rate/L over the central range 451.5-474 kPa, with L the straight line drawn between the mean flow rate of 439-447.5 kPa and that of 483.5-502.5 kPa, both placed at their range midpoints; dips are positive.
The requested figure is -1.9 kPa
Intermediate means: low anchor 339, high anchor 505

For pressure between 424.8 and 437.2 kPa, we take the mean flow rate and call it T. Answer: 247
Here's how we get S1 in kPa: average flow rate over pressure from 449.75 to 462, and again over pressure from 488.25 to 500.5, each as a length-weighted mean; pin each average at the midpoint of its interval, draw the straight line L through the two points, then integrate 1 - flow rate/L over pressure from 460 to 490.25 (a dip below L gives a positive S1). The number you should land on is 0.8 kPa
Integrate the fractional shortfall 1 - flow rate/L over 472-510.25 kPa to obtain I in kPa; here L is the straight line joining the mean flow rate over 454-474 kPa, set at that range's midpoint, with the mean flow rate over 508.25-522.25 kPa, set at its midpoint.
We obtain -2.2 kPa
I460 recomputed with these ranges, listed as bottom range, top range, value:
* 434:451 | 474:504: 1.48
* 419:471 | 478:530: 1.41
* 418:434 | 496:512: 2.08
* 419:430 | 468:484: 1.78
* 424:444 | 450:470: 1.60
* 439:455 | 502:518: 1.38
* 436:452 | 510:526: 1.39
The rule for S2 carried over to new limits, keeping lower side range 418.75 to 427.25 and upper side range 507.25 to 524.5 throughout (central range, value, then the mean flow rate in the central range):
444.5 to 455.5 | -2.20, 393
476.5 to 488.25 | -1.63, 462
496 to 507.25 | -2.01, 533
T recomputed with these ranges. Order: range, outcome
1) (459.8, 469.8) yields 444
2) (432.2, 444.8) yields 294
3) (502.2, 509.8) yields 528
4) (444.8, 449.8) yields 375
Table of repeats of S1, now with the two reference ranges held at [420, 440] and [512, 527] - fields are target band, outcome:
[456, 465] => -2.9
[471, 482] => -2.5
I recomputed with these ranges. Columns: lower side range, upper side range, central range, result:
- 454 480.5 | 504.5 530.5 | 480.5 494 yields -0.6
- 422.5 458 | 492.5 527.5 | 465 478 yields -1.5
